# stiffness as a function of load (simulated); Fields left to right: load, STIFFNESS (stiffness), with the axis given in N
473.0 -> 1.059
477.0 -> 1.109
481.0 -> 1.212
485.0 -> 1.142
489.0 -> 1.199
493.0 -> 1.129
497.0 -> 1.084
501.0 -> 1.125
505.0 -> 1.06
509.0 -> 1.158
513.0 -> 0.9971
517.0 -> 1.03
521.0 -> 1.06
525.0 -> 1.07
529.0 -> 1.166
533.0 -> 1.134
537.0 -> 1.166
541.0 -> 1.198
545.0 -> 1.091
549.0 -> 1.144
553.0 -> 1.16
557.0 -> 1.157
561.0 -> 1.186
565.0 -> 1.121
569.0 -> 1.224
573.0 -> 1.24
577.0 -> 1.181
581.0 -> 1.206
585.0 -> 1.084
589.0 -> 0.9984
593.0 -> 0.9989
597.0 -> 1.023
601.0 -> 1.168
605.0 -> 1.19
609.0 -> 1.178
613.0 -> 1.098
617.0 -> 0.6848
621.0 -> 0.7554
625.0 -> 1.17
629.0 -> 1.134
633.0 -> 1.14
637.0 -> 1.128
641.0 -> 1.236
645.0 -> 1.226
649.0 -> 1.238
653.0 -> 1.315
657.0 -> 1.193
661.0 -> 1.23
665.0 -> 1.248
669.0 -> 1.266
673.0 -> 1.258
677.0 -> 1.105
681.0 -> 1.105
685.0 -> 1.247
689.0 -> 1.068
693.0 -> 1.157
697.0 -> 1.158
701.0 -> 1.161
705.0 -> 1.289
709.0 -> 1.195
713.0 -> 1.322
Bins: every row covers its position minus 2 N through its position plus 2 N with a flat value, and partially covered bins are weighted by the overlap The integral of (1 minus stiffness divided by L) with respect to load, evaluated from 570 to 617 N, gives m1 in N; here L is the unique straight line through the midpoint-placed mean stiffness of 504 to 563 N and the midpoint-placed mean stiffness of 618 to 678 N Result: 1.5 N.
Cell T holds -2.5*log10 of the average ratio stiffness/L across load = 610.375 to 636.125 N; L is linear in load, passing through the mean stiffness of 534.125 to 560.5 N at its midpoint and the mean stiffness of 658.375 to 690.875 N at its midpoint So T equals 0.17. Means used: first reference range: 1.15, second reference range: 1.19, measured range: 1.01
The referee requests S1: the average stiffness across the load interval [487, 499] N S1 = 1.14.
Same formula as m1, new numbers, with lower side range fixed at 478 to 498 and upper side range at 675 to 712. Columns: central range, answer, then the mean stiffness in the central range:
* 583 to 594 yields 1.3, 1.03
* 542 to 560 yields 0.2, 1.14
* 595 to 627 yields 3.6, 1.03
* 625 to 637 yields 0.2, 1.14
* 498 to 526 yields 2.0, 1.07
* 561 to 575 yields -0.4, 1.19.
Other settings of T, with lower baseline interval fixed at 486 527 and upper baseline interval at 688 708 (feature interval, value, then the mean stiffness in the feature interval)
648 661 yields -0.083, 1.25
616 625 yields 0.353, 0.824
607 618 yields 0.124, 1.01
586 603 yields 0.080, 1.05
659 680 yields -0.050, 1.22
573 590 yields -0.014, 1.14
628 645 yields -0.020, 1.17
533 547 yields -0.041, 1.15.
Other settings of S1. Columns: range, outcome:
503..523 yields 1.06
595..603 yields 1.1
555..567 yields 1.15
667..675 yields 1.26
